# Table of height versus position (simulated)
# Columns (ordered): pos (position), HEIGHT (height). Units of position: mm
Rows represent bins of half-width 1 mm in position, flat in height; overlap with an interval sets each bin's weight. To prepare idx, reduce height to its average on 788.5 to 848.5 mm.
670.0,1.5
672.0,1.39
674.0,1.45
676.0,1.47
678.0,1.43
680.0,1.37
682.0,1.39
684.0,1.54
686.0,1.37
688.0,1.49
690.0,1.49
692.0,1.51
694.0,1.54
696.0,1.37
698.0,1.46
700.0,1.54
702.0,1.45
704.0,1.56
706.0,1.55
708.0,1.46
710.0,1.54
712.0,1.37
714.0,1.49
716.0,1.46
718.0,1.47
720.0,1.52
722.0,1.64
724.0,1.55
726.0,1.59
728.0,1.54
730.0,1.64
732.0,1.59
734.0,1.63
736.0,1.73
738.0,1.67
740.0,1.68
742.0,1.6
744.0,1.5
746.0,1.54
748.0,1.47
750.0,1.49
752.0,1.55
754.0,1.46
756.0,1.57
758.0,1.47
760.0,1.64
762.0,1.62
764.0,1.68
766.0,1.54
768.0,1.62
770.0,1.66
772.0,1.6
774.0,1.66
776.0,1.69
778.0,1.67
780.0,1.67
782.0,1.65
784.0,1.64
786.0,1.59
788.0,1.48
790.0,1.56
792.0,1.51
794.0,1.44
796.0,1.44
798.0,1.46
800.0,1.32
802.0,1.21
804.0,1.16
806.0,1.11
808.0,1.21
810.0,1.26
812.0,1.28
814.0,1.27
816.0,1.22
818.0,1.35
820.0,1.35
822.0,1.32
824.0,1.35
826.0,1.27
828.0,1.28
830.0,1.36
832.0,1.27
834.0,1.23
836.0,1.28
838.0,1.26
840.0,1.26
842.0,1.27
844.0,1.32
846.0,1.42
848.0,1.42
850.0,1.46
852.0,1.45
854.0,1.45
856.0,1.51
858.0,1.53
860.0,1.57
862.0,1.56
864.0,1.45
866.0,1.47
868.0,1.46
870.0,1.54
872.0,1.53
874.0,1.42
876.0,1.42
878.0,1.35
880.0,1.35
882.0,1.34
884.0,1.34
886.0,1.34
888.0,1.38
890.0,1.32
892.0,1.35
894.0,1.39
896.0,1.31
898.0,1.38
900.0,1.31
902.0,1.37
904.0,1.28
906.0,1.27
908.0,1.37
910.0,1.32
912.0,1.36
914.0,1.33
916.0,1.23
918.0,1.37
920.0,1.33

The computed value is 1.32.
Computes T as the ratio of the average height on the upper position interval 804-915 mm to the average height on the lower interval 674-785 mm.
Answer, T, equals 0.9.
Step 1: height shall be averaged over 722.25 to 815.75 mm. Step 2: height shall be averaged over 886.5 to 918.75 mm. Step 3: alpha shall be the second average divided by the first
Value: 0.88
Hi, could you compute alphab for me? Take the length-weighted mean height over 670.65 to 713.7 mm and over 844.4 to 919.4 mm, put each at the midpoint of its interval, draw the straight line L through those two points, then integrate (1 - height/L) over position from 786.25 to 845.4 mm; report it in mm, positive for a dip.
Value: 4.3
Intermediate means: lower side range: 1.46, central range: 1.32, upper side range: 1.4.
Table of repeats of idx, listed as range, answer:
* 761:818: 1.47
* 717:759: 1.57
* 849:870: 1.49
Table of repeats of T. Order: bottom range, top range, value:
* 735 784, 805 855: 0.82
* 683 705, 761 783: 1.11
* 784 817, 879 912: 0.99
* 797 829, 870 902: 1.08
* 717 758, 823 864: 0.88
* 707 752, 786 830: 0.86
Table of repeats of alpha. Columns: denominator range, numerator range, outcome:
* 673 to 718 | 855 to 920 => 0.95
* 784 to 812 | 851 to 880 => 1.07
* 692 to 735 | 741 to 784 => 1.04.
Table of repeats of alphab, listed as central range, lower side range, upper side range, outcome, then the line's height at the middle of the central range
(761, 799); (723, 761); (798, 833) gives -4.5 mm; 1.42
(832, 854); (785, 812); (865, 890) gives 0.8 mm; 1.39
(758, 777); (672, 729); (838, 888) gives -2.2 mm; 1.46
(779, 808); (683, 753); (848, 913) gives 0.7 mm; 1.47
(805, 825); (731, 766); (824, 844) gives 1.1 mm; 1.35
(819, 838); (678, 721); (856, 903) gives 1.8 mm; 1.43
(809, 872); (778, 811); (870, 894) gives 1.4 mm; 1.4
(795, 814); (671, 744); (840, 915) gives 2.3 mm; 1.45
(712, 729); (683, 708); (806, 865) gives -0.7 mm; 1.46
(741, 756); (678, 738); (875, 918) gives -0.4 mm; 1.48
